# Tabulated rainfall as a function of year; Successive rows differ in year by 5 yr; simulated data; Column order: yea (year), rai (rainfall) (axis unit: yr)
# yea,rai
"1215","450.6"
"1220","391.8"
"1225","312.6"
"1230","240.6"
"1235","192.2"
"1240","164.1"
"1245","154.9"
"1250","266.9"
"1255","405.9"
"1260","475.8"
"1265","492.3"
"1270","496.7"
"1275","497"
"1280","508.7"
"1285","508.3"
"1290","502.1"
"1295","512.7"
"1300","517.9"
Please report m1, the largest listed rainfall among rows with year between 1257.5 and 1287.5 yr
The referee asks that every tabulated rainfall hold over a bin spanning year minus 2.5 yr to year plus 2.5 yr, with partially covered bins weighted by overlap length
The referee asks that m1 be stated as 508.7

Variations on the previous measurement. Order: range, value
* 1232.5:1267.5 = 492.3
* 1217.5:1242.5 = 391.8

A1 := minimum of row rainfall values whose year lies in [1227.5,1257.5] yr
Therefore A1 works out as 154.9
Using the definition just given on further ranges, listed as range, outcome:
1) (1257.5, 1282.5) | 475.8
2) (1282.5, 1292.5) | 502.1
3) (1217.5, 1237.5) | 192.2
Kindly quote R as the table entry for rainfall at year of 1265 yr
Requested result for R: 492.3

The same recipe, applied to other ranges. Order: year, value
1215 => 450.6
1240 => 164.1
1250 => 266.9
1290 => 502.1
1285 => 508.3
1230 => 240.6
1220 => 391.8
